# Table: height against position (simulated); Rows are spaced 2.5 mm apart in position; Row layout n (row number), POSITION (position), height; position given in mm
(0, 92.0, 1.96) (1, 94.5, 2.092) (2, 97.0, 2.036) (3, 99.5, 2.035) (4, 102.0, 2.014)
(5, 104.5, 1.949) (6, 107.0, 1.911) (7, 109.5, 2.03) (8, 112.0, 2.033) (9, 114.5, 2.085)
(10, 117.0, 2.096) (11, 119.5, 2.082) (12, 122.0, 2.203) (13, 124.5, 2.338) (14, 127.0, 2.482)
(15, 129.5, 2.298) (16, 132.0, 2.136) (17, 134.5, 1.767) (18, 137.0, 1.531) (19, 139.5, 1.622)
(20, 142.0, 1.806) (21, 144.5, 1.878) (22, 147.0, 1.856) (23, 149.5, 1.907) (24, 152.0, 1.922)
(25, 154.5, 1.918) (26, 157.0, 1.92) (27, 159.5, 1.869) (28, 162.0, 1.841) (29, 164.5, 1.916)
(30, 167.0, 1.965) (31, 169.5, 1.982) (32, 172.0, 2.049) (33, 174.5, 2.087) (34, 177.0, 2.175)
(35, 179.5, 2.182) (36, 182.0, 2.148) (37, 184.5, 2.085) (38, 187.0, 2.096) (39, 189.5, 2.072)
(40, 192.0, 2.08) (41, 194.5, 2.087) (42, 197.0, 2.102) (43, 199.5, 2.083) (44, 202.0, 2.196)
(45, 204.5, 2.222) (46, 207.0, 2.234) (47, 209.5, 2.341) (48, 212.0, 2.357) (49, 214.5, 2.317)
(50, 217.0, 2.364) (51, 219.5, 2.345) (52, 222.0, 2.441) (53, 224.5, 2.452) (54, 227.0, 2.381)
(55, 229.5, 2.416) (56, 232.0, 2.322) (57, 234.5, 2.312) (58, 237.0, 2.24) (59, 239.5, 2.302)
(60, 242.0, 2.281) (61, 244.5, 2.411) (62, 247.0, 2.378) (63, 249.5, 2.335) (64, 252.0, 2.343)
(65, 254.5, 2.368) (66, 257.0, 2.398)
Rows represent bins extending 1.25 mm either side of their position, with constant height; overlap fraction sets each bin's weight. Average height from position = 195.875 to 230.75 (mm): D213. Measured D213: 2.3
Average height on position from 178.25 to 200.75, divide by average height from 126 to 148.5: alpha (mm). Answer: 1.09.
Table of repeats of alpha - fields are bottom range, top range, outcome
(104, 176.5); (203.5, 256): 1.18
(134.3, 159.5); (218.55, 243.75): 1.29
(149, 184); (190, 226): 1.13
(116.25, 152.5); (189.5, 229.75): 1.14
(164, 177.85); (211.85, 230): 1.17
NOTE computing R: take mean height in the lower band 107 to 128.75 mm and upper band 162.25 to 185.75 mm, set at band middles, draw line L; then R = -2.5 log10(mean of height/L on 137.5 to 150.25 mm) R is 0.18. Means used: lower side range 2.16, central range 1.79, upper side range 2.06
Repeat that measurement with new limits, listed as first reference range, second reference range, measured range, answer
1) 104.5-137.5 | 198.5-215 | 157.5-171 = 0.13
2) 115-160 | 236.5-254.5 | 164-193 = 0.02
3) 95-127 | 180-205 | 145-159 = 0.11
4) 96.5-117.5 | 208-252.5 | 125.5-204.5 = 0.09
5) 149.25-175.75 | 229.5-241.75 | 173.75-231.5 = -0.04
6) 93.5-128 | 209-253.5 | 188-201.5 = 0.09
